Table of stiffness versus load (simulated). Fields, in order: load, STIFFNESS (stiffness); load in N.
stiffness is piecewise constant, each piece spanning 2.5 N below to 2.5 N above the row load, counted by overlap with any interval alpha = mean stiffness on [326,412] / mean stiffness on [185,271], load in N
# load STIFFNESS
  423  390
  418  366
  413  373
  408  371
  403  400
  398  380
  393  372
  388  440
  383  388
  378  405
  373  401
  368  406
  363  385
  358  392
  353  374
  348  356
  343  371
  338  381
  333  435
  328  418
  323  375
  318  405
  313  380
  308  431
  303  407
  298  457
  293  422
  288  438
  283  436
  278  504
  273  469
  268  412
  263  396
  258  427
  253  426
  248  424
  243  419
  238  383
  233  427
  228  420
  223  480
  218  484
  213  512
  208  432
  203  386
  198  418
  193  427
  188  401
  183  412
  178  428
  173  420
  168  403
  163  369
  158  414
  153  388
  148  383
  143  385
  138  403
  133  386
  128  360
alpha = 0.9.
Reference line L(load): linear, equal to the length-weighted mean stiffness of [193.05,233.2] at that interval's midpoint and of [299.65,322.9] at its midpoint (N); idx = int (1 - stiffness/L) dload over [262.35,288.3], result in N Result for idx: -1.7 N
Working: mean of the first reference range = 445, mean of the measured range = 446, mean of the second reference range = 404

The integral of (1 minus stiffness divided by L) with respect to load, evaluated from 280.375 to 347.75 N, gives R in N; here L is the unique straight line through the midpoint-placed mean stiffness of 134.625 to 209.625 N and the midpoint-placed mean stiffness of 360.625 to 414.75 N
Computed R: -2.3 N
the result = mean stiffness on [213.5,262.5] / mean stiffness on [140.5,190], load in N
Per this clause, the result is 1.08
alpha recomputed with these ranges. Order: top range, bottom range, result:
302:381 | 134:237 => 0.94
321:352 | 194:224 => 0.87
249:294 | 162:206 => 1.07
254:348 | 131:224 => 1.00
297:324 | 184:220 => 0.94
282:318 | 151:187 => 1.04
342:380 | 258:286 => 0.87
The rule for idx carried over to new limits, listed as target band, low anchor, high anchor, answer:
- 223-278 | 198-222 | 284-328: 1.2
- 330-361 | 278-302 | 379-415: 2.3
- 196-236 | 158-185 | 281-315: -3.0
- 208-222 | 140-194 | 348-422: -3.0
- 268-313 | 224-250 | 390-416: -3.8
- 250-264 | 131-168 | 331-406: -1.0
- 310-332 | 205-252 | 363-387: 0.9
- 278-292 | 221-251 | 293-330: -1.1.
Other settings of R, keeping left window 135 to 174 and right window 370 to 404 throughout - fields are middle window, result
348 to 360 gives 0.6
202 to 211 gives -0.5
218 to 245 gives -2.4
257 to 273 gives -0.9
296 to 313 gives -1.1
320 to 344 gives 0.0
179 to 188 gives -0.4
